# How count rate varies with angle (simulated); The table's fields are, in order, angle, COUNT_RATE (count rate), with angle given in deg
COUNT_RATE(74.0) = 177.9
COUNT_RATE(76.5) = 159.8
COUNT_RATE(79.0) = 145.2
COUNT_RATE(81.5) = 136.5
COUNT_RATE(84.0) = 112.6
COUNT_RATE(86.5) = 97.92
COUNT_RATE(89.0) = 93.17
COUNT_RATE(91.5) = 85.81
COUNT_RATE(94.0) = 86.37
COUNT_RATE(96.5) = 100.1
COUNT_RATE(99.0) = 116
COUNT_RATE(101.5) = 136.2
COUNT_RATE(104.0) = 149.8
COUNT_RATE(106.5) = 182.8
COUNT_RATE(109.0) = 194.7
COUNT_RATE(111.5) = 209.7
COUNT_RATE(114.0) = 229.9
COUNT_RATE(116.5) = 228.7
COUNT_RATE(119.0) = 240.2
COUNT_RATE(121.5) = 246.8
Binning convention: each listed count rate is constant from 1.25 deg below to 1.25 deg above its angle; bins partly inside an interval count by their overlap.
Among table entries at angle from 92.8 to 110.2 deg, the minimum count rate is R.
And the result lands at 86.37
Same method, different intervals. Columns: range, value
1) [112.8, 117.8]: 228.7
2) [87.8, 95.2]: 85.81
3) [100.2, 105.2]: 136.2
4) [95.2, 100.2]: 100.1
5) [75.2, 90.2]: 93.17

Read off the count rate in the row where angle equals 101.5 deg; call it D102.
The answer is 136.2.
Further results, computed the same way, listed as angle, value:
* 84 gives 112.6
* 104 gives 149.8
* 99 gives 116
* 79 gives 145.2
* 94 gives 86.37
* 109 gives 194.7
